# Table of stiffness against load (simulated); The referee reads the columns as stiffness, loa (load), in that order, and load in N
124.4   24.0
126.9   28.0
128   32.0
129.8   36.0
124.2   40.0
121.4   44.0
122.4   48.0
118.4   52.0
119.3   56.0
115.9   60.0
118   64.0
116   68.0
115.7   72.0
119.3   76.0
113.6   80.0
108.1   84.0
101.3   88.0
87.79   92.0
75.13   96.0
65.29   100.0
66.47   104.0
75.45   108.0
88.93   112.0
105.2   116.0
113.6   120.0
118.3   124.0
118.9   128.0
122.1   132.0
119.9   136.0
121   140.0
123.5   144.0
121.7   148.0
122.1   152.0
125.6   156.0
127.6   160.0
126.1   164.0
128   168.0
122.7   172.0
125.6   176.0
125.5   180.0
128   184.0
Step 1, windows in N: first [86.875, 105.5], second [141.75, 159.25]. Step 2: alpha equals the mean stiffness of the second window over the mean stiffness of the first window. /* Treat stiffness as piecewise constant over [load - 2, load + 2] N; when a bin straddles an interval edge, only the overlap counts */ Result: 1.57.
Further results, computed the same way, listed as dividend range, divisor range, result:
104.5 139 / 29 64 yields 0.87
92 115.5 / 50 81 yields 0.66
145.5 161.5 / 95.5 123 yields 1.44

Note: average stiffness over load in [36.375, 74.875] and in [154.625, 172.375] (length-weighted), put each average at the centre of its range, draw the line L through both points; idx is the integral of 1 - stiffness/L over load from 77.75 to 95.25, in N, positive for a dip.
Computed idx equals 2.9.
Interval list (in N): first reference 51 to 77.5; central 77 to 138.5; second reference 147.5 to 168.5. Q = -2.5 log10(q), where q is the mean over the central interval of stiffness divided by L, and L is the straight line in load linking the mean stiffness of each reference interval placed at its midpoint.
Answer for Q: 0.22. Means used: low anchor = 117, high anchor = 125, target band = 99.2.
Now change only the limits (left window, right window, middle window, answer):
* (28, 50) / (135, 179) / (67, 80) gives 0.08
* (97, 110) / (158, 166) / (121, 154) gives -0.18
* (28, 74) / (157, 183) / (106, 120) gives 0.31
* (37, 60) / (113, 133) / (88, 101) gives 0.40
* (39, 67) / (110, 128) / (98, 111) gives 0.49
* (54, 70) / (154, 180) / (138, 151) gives 0.02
